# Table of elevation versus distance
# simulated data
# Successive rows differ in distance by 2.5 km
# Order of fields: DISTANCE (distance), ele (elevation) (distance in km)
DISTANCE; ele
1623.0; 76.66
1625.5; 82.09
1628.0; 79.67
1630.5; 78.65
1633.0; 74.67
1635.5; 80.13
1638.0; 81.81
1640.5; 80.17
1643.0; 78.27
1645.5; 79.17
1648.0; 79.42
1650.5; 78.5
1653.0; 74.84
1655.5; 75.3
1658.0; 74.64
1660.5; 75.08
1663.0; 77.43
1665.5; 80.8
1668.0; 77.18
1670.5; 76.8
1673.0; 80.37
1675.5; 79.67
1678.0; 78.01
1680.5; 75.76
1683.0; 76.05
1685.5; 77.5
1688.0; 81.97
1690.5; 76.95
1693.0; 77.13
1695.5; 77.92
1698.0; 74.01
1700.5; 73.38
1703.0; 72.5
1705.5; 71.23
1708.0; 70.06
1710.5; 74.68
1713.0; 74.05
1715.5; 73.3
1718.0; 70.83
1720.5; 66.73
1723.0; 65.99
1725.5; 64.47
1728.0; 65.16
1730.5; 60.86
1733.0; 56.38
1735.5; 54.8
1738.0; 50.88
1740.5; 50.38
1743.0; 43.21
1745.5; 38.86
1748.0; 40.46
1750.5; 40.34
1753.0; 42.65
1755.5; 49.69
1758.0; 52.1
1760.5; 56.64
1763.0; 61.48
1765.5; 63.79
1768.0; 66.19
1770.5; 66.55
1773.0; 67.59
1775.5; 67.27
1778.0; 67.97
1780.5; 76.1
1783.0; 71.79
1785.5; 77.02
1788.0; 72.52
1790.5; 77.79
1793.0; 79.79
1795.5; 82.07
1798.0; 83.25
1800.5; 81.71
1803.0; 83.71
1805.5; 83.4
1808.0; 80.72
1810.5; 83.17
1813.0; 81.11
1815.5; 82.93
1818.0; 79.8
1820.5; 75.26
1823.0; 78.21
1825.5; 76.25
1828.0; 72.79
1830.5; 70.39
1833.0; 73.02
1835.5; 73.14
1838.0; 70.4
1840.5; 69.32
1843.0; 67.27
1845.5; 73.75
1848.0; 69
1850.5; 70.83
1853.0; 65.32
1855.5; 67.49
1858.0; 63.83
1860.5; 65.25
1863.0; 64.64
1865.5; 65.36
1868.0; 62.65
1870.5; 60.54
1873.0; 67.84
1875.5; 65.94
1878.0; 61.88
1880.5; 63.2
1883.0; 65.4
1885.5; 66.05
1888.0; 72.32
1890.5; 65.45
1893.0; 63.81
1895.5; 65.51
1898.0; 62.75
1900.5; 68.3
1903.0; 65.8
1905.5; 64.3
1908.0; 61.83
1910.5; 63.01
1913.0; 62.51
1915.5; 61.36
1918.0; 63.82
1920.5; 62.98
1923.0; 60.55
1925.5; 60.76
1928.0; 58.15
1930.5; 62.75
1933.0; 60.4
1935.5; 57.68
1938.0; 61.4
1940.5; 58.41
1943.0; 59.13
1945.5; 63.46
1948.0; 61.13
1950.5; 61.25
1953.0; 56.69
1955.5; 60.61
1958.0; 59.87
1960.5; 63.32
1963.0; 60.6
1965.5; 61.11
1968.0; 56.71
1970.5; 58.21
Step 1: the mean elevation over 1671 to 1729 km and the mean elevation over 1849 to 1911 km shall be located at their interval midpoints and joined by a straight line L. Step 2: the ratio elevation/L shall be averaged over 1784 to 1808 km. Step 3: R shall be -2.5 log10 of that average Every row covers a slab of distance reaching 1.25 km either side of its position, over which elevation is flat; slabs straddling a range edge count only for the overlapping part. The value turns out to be -0.16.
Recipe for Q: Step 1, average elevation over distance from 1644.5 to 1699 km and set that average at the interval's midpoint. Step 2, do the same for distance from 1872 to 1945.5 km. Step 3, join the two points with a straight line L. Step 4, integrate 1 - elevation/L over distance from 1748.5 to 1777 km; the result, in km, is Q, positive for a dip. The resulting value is 5.8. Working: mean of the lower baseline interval 77.5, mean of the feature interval 57.3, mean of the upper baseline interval 63.2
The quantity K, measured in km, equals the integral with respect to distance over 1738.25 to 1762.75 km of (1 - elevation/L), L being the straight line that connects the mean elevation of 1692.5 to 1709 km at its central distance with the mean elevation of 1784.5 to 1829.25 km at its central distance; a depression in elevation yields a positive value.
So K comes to 9.5 km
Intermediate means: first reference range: 73.6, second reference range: 79.5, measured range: 46.9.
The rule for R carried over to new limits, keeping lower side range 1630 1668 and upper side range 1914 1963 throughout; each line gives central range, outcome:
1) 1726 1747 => 0.347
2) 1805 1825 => -0.180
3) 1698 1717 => 0.024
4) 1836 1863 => -0.036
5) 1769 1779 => 0.050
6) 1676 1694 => -0.028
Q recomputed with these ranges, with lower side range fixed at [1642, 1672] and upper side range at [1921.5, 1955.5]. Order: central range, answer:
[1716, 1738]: 3.09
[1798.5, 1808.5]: -2.07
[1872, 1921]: -1.55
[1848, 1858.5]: -0.32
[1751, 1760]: 2.91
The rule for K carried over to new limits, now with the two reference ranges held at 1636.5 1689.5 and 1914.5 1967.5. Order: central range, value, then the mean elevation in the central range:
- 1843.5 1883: -0.2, 65.8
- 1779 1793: -1.0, 75.3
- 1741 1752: 4.7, 41.4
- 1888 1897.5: -0.3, 65.7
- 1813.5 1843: -3.0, 74.5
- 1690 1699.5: 0.0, 76.4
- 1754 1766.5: 2.7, 56.3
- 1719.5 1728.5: 1.0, 65.6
